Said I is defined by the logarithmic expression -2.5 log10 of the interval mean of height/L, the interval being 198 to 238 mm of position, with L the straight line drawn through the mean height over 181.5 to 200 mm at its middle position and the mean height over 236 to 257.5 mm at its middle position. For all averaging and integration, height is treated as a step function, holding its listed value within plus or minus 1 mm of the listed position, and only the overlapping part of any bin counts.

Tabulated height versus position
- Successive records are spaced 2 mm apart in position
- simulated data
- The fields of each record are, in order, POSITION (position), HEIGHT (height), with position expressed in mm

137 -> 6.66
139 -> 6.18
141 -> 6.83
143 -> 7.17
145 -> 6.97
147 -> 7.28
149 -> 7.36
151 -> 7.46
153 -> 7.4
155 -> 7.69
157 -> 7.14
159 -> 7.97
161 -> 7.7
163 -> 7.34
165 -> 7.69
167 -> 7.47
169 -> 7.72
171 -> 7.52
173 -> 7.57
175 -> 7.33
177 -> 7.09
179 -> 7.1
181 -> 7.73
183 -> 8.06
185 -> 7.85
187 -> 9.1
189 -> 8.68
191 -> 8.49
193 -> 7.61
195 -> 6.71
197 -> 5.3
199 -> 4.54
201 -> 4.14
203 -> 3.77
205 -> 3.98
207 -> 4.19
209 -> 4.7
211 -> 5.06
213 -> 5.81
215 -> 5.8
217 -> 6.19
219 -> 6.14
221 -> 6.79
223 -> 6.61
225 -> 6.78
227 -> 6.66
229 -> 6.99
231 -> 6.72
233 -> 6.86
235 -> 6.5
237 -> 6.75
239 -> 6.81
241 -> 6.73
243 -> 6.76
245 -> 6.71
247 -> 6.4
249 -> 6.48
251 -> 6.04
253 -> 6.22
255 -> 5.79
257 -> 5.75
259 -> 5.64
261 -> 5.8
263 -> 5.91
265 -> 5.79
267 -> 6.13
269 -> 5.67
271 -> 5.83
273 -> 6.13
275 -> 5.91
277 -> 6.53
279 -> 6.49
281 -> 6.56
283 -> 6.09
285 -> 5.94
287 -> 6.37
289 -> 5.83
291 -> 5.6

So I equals 0.194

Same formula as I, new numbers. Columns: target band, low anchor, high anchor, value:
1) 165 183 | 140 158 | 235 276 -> -0.073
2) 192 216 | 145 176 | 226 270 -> 0.323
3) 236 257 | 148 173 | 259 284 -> -0.007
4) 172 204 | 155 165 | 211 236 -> 0.023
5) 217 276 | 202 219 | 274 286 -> -0.127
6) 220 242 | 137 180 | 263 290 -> -0.030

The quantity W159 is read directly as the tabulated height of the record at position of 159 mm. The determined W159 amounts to 7.97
